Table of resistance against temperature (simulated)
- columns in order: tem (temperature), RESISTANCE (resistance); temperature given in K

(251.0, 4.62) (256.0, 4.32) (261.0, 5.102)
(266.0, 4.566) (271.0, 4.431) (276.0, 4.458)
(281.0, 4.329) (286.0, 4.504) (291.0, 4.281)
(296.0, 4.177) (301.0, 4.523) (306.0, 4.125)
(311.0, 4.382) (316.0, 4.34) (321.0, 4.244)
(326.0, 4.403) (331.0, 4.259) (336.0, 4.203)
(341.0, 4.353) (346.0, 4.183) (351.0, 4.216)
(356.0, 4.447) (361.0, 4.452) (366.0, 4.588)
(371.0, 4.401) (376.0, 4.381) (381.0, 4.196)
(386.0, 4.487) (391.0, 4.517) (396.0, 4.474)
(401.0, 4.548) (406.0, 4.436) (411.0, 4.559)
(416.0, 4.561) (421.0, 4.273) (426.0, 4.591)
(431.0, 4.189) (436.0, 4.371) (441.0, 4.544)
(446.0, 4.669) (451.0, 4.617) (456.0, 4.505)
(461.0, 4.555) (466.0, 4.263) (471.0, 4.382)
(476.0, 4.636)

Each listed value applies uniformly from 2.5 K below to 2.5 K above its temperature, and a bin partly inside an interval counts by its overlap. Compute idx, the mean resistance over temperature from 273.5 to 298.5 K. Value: 4.35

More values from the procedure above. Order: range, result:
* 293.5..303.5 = 4.35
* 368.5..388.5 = 4.37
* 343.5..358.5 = 4.28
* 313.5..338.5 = 4.29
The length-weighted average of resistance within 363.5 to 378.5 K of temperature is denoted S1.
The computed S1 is 4.46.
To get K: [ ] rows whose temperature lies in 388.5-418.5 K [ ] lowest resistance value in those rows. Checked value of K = 4.436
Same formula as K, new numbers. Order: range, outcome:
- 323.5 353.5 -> 4.183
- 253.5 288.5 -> 4.32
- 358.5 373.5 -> 4.401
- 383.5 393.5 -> 4.487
